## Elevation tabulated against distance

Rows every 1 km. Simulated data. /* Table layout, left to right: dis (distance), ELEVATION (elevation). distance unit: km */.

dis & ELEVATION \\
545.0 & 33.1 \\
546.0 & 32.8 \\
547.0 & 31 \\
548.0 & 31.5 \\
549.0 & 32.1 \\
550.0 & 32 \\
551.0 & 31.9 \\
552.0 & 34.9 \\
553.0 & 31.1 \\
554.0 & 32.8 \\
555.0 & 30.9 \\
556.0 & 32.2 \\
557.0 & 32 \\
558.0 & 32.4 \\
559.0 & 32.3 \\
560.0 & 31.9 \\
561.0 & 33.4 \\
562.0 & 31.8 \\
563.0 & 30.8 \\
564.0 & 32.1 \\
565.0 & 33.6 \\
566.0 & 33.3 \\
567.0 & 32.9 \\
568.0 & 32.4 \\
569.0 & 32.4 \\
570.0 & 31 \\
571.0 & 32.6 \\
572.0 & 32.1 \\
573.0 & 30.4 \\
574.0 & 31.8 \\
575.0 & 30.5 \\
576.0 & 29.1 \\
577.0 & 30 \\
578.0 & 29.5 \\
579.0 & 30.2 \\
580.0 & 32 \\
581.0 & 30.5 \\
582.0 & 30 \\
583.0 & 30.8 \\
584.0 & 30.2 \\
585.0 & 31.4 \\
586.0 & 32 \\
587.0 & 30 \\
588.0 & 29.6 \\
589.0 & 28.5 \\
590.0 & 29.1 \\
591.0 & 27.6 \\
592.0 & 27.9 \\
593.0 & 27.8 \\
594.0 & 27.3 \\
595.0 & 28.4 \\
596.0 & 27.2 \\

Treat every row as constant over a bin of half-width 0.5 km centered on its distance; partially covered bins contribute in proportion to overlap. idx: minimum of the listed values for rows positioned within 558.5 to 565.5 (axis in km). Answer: 30.8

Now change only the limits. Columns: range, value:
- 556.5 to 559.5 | 32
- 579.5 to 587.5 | 30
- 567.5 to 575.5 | 30.4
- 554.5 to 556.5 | 30.9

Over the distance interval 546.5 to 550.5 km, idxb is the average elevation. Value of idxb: 31.6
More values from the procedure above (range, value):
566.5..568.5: 32.6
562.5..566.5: 32.5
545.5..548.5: 31.8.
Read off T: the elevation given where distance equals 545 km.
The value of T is 33.1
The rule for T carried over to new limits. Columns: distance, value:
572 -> 32.1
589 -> 28.5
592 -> 27.9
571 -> 32.6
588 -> 29.6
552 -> 34.9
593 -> 27.8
